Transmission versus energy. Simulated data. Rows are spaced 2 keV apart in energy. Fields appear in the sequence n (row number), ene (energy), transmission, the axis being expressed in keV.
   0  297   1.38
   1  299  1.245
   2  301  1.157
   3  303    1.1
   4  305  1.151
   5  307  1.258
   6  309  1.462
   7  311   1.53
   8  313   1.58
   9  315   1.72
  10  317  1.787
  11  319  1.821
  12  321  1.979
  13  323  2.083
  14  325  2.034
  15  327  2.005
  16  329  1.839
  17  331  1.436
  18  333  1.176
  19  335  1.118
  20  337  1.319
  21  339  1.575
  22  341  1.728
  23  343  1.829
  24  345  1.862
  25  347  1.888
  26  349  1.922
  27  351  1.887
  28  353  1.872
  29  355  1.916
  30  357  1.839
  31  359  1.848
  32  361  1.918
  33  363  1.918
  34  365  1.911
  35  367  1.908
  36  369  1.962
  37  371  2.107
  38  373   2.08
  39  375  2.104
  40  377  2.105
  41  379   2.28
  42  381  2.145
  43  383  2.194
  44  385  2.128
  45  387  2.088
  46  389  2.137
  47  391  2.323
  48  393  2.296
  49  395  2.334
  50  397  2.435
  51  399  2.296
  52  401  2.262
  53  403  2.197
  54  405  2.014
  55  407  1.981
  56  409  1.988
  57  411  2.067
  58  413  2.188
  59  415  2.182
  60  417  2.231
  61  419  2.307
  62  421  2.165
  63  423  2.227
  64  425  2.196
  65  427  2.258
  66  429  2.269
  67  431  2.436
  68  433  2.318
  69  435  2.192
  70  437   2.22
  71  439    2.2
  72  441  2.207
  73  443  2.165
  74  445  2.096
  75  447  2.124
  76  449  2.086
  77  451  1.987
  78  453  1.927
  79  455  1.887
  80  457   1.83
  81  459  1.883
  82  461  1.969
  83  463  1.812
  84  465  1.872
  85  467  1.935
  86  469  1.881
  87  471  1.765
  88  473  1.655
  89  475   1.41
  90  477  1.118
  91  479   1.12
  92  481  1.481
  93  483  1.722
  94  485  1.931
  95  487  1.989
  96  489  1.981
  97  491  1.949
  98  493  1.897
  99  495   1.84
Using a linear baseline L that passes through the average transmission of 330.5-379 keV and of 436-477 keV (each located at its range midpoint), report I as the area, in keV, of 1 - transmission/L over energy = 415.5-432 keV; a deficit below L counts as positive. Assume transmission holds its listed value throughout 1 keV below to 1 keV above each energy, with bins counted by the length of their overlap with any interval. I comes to -3.2 keV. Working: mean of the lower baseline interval 1.81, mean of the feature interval 2.26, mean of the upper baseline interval 1.93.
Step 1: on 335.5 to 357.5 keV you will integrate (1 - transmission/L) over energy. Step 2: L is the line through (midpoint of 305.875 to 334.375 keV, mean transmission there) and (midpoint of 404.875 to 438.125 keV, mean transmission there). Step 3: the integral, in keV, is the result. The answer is 0.6 keV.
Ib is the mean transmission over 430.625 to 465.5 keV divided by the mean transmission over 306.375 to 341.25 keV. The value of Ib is 1.3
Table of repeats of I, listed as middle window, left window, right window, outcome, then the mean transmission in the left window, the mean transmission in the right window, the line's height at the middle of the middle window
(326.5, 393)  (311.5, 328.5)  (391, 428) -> 4.17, 1.86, 2.2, 2.02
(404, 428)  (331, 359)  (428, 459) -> -1.80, 1.68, 2.12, 2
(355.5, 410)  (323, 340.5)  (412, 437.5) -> -4.19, 1.6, 2.25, 1.95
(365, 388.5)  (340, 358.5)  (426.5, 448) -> -1.41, 1.86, 2.23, 1.97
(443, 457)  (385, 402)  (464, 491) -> -1.01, 2.26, 1.69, 1.88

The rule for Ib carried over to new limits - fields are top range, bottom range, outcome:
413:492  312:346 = 1.16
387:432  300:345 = 1.40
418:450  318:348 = 1.29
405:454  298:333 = 1.36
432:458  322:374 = 1.16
